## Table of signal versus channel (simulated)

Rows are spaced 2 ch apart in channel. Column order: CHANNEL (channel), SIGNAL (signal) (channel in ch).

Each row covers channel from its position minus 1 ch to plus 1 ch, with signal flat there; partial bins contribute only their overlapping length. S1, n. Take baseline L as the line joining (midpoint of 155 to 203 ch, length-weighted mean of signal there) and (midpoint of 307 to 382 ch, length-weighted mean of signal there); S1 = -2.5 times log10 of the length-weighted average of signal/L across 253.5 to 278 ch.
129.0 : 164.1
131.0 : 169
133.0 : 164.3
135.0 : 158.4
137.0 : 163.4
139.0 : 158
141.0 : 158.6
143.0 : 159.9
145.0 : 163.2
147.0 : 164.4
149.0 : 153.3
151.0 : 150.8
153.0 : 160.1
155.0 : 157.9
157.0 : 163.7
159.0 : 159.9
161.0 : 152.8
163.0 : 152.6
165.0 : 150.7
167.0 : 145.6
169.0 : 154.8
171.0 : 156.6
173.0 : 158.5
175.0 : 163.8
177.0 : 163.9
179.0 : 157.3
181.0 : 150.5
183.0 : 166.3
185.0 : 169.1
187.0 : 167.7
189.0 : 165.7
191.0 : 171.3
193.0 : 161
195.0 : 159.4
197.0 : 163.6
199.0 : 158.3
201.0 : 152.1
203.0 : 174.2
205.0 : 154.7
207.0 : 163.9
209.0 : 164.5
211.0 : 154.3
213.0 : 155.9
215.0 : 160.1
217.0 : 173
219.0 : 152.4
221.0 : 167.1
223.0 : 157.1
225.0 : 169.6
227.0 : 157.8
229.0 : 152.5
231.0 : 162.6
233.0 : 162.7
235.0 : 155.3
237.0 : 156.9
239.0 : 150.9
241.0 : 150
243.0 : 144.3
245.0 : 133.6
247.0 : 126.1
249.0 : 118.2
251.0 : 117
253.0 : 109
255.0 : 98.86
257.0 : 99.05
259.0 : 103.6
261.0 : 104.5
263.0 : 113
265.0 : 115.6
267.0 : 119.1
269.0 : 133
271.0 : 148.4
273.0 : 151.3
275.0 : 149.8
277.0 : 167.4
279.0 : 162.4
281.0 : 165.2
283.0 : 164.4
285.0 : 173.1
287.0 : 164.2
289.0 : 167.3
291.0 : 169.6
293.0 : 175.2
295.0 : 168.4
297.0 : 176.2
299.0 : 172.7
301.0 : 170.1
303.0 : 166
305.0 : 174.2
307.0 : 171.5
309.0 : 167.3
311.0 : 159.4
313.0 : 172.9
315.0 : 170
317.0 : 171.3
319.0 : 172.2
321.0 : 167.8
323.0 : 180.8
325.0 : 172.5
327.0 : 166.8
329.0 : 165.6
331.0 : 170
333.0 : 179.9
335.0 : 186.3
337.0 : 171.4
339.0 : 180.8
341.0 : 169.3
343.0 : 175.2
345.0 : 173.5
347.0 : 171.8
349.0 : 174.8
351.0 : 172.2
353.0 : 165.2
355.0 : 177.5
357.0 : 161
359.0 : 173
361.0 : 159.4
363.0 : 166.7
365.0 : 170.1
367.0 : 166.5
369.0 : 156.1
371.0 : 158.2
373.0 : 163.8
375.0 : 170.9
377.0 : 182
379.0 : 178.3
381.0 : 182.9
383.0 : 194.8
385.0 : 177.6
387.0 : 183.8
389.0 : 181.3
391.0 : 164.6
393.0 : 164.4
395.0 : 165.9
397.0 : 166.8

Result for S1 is 0.31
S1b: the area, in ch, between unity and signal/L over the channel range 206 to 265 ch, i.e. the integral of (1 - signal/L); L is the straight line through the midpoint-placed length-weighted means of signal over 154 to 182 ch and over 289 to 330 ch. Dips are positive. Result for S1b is 7.5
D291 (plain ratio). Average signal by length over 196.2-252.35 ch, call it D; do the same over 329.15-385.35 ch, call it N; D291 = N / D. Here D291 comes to 1.12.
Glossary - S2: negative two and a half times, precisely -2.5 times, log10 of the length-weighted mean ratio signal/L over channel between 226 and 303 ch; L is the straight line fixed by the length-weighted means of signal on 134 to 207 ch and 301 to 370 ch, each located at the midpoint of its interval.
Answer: 0.14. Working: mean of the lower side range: 160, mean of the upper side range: 171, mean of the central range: 146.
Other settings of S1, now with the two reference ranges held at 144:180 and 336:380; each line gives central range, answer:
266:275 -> 0.18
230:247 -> 0.08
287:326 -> -0.03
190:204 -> -0.02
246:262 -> 0.43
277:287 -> -0.01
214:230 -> 0.00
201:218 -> -0.01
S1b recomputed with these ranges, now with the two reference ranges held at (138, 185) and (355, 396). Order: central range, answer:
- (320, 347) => -0.83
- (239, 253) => 2.73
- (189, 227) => -0.26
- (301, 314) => -0.13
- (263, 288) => 2.33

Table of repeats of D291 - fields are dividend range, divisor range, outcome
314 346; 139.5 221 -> 1.09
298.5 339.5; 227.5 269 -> 1.32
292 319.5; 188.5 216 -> 1.06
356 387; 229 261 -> 1.29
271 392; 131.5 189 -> 1.07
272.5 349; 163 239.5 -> 1.06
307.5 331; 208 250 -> 1.11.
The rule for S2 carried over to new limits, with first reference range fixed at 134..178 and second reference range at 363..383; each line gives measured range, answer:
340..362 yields 0.00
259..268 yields 0.42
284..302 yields -0.03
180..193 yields -0.03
